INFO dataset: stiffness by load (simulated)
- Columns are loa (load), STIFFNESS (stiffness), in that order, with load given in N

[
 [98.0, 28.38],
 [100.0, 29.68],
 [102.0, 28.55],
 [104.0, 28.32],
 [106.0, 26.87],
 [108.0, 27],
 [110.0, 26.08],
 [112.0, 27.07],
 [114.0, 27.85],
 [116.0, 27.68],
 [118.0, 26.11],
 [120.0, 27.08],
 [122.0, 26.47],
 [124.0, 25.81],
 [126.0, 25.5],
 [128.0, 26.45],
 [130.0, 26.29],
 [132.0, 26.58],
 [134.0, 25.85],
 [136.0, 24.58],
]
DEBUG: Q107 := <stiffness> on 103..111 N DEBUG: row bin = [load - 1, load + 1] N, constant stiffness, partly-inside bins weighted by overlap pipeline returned 27.1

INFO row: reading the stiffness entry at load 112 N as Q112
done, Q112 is 27.07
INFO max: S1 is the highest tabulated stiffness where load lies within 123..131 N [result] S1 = 26.45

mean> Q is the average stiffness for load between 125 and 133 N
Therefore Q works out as 26.2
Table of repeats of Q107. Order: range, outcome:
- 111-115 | 27.5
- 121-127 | 25.9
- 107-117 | 27.1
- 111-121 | 27.2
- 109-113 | 26.6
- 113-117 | 27.8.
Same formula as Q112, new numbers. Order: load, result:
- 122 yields 26.47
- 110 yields 26.08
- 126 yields 25.5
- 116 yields 27.68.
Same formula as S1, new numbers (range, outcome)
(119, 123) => 27.08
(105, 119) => 27.85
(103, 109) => 28.32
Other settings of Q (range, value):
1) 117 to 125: 26.4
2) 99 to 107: 28.4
